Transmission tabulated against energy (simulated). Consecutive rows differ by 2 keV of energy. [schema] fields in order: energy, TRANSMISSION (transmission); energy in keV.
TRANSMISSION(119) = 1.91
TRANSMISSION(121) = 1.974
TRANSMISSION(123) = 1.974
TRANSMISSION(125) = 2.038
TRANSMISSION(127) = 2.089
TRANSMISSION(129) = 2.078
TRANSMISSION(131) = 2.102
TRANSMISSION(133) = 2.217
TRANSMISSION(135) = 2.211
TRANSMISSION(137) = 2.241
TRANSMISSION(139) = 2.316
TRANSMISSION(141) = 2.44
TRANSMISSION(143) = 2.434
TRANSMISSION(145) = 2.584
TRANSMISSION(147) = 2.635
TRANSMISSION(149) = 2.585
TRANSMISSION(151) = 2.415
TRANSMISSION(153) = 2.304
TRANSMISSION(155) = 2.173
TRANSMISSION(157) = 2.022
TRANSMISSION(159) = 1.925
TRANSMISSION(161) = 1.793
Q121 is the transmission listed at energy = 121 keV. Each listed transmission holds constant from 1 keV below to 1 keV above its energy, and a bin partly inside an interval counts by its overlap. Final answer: 1.974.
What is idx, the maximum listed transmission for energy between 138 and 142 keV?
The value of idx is 2.44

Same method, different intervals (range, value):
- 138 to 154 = 2.635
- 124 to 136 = 2.217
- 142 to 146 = 2.584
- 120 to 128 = 2.089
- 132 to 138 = 2.241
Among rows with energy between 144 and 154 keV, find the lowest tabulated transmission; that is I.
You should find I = 2.304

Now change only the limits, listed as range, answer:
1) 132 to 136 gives 2.211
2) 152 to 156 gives 2.173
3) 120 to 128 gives 1.974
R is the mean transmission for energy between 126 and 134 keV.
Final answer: 2.12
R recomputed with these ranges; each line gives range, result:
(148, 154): 2.43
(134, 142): 2.3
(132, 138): 2.22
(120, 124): 1.97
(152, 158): 2.17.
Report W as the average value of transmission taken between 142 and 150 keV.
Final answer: 2.56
